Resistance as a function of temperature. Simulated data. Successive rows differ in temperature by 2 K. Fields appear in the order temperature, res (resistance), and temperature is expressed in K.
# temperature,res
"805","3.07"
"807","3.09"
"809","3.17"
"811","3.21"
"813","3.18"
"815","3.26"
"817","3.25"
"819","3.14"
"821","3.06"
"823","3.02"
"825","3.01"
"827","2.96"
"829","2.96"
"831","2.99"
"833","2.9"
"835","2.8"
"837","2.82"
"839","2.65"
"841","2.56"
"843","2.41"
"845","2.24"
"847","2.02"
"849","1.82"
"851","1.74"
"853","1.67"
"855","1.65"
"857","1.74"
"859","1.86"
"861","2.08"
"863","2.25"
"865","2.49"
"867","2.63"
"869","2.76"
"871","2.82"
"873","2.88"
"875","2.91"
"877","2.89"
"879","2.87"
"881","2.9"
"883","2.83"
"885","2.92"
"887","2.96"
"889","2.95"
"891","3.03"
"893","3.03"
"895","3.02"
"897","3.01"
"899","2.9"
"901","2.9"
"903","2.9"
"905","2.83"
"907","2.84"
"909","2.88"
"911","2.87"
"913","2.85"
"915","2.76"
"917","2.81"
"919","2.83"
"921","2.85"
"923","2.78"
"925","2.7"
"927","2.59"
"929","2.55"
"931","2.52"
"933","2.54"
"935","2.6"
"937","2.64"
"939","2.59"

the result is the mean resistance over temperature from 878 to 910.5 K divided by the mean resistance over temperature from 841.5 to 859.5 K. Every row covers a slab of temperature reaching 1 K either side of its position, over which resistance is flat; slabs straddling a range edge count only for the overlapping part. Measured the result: 1.5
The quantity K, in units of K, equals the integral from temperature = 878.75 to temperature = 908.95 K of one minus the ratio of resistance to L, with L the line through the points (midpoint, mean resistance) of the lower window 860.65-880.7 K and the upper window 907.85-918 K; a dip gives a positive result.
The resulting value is -1.7 K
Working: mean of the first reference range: 2.69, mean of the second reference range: 2.83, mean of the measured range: 2.93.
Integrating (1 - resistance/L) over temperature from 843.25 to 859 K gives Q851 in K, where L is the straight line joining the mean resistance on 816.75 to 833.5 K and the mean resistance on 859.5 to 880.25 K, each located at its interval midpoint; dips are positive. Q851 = 5.3 K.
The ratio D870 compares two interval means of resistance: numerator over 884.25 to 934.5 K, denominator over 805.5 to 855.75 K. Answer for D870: 1.04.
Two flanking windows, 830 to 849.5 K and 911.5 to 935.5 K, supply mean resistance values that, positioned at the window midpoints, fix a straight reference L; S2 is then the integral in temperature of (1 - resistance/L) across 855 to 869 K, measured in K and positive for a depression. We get 2.2 K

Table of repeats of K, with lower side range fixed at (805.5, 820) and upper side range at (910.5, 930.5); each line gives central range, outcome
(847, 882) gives 7.4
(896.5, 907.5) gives -0.3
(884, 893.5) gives -0.3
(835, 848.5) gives 2.7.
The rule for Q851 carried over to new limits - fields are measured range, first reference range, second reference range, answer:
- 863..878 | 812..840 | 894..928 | 0.9 K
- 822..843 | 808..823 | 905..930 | 1.8 K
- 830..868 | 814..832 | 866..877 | 8.5 K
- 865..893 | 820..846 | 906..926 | -0.6 K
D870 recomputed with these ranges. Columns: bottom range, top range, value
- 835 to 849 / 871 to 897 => 1.21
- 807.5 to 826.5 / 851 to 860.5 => 0.56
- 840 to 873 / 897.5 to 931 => 1.28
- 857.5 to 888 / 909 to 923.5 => 1.06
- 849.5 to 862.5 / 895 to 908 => 1.61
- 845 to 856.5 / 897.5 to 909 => 1.58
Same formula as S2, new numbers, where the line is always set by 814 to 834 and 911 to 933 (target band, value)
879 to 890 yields -0.2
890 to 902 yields -0.7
